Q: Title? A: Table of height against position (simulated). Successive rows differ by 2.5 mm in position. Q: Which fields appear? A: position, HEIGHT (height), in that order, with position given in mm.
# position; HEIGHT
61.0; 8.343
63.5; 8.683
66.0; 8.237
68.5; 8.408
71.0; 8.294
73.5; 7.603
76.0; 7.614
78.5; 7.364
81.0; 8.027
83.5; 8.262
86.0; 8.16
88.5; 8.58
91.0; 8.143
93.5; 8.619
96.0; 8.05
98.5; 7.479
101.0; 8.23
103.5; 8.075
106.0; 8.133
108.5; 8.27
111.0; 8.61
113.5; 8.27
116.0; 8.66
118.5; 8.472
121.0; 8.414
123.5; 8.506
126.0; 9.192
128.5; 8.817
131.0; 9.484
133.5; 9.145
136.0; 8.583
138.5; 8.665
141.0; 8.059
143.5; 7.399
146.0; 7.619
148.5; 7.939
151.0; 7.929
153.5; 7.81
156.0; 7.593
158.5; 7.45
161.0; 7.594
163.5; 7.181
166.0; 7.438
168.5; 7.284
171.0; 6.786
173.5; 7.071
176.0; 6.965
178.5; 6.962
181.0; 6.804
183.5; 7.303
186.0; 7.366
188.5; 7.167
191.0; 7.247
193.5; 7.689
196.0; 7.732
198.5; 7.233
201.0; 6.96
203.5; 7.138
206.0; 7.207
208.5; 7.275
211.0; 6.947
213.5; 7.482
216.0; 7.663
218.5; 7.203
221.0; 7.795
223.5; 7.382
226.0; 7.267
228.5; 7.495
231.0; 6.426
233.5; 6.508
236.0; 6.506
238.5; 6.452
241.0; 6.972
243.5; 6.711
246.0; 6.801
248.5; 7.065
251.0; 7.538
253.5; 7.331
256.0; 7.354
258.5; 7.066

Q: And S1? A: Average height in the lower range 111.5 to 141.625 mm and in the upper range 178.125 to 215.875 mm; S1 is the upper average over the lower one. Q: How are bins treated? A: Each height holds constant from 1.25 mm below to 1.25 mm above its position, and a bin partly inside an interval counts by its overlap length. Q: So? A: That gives 0.8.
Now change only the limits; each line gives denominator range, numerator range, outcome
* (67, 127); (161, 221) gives 0.88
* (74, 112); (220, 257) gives 0.87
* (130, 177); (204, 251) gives 0.91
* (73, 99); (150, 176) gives 0.92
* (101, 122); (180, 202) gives 0.87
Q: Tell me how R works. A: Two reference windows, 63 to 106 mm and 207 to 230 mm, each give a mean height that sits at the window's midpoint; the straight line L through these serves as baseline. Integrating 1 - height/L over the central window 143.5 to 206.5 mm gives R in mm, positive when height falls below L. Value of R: 2.24 mm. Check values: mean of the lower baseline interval 8.1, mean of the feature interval 7.34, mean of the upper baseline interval 7.38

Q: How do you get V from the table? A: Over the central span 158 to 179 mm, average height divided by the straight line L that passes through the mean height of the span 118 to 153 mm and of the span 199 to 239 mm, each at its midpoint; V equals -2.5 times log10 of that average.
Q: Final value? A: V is 0.10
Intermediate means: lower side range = 8.43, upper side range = 7.12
